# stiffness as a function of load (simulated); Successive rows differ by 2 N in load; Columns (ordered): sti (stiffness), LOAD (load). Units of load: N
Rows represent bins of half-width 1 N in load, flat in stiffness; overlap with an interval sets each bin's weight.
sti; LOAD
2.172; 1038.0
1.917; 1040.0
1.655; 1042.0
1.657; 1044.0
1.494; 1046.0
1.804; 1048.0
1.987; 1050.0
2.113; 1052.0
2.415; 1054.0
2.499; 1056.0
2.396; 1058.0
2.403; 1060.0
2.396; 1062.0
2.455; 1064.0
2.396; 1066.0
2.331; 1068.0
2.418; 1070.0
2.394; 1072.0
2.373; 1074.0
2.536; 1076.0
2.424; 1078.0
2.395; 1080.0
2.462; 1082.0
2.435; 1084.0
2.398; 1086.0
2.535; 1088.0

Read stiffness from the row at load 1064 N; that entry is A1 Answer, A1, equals 2.455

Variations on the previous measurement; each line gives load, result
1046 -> 1.494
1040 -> 1.917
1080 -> 2.395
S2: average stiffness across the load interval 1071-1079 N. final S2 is 2.43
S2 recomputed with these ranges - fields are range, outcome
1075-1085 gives 2.45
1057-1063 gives 2.4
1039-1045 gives 1.74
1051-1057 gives 2.34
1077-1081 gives 2.41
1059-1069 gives 2.4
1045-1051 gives 1.76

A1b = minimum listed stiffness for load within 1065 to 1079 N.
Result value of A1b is 2.331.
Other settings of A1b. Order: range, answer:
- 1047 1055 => 1.804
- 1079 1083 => 2.395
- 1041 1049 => 1.494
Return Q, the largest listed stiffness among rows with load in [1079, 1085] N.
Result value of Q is 2.462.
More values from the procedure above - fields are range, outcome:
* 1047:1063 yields 2.499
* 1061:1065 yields 2.455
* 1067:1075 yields 2.418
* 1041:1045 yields 1.657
